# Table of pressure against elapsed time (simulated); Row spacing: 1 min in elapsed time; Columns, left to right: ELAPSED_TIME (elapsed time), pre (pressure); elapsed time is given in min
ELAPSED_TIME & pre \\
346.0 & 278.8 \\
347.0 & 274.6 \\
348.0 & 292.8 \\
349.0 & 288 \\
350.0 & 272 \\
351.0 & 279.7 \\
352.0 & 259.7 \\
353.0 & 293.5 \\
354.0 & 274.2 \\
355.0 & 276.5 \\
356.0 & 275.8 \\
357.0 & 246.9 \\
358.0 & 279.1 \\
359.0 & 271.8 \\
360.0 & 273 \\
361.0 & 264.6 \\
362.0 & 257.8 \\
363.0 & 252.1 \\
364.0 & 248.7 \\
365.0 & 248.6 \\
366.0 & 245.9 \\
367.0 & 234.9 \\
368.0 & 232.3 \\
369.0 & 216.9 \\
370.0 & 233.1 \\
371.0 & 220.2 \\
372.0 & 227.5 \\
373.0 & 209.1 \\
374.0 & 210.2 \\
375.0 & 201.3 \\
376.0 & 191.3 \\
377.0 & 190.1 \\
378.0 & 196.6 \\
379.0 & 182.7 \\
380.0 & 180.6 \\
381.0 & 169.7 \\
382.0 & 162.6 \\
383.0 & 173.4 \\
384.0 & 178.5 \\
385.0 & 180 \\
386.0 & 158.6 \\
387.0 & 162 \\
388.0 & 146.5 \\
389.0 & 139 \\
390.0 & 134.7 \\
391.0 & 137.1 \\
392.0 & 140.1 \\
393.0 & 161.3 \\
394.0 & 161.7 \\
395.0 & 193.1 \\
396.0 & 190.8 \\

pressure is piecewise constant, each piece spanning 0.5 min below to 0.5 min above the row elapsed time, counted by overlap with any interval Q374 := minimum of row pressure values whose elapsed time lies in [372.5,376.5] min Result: 191.3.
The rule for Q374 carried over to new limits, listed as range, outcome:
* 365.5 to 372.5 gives 216.9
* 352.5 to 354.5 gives 274.2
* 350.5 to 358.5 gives 246.9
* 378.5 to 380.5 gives 180.6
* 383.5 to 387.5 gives 158.6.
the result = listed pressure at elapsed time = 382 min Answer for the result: 162.6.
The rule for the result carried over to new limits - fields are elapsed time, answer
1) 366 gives 245.9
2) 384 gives 178.5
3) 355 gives 276.5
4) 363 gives 252.1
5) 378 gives 196.6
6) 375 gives 201.3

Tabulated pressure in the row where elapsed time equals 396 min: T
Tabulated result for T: 190.8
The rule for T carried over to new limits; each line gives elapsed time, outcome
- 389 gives 139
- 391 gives 137.1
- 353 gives 293.5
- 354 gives 274.2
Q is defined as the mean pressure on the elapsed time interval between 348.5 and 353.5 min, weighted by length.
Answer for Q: 279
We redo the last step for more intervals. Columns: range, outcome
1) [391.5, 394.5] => 154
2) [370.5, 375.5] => 214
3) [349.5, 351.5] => 276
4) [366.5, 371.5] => 227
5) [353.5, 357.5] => 268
